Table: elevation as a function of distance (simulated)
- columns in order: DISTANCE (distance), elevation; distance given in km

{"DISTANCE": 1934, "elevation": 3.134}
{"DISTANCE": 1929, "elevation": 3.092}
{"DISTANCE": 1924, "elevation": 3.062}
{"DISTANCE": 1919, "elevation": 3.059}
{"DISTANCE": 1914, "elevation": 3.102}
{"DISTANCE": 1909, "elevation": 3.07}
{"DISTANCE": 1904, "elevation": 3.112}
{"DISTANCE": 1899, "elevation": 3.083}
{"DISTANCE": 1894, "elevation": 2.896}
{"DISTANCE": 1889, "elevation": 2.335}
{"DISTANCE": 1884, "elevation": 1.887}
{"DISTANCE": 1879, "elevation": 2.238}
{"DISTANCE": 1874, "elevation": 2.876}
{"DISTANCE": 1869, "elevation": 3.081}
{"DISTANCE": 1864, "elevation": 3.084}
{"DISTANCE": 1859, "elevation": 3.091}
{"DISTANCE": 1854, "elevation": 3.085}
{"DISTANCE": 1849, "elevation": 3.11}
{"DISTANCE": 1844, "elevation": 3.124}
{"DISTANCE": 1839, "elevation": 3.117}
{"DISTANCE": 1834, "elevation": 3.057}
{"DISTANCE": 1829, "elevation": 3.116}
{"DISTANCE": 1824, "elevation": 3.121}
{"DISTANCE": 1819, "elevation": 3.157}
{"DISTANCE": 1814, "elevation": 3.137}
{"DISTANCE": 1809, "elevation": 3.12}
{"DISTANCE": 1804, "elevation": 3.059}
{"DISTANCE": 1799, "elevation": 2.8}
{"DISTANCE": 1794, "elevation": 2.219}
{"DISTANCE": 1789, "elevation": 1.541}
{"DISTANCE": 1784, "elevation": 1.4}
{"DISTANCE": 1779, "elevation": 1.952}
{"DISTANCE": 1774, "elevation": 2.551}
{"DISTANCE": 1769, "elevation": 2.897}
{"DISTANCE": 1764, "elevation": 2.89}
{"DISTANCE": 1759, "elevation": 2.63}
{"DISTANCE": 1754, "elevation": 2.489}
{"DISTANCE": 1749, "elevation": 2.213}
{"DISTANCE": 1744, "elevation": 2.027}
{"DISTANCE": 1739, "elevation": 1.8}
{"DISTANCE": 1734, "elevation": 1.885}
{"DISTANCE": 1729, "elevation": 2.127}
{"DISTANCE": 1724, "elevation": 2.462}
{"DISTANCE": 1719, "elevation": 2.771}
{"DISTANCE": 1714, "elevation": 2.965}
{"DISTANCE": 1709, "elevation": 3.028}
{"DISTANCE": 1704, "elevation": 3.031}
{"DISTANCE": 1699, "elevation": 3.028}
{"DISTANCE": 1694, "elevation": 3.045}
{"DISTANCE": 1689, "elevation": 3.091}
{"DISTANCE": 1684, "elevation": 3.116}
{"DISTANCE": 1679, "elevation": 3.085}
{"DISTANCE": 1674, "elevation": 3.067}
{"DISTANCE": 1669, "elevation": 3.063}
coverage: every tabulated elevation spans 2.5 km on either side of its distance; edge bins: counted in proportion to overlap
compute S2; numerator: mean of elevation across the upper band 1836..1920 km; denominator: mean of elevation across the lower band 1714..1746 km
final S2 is 1.29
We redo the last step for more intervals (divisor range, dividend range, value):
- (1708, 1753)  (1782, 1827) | 1.12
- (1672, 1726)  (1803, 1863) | 1.04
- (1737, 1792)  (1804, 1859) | 1.40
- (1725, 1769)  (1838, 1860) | 1.35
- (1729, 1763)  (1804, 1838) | 1.41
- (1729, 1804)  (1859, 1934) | 1.27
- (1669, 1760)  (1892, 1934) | 1.15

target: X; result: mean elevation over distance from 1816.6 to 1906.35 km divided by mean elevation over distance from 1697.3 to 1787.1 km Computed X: 1.2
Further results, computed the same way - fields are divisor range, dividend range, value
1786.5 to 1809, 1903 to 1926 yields 1.24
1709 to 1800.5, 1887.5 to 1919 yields 1.27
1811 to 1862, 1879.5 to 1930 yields 0.91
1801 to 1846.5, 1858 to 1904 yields 0.88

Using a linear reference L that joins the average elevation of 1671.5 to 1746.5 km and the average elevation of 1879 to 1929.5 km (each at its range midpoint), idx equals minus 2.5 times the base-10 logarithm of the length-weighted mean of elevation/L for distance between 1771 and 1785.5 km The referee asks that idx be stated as 0.32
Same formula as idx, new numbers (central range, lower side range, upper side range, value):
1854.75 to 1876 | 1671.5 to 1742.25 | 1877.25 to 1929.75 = -0.09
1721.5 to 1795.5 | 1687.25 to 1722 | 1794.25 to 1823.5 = 0.33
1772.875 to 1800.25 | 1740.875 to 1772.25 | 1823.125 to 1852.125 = 0.33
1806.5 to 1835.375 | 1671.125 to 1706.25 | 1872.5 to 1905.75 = -0.13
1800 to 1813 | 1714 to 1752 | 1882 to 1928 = -0.22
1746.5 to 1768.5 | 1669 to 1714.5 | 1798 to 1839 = 0.19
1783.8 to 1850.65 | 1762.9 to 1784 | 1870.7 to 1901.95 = -0.15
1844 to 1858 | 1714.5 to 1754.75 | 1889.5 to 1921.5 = -0.12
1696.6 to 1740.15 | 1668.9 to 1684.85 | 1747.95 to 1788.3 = 0.07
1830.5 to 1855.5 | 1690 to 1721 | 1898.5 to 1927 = -0.02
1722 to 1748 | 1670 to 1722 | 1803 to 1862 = 0.42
